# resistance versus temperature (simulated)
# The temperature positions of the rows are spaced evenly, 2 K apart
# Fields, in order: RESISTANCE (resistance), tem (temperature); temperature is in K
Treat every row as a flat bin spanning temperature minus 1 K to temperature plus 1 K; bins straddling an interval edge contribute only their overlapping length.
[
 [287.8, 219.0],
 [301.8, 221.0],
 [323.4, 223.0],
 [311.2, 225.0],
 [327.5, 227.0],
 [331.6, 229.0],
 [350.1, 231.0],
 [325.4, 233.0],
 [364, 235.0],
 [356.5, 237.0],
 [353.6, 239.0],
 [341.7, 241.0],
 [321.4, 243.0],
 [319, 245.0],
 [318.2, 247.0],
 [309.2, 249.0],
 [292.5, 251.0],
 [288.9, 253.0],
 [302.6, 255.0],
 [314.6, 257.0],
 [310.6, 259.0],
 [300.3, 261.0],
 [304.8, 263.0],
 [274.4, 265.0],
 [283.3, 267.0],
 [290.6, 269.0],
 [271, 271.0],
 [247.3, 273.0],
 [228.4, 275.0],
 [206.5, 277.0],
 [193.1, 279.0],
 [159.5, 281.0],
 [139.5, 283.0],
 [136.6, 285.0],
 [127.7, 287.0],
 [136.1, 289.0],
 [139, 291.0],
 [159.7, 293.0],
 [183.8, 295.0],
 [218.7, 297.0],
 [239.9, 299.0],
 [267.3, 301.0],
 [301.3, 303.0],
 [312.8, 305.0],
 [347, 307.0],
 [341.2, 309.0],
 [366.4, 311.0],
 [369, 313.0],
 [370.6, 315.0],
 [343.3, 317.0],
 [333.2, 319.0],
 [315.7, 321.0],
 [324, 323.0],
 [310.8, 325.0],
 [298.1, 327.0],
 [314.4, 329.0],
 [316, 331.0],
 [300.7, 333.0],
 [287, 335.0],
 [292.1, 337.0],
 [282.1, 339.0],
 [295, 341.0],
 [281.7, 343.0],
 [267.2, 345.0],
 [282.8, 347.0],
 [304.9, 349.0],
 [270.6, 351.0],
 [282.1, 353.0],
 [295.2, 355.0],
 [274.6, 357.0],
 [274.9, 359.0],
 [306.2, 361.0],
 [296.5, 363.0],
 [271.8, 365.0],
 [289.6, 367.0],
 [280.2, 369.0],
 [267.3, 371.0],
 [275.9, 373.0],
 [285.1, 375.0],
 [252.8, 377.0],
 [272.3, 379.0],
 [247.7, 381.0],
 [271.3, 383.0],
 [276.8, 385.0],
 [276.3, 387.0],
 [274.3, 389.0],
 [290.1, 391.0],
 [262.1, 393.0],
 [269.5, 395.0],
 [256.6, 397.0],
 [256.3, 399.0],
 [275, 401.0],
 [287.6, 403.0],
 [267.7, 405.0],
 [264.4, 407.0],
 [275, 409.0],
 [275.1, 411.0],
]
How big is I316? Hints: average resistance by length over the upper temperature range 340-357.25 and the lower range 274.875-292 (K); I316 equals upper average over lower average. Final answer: 1.78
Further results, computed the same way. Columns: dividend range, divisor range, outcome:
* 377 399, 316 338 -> 0.86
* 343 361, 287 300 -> 1.61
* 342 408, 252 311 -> 1.13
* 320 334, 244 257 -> 1.02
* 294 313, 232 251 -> 0.88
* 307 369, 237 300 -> 1.22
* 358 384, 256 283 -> 1.08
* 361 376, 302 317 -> 0.82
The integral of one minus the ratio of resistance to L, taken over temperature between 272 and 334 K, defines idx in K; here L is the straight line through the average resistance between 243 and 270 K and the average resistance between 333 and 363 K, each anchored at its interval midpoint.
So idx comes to 7.1 K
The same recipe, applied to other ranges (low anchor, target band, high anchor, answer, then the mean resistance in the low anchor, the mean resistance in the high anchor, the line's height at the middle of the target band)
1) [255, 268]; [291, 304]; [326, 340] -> 3.35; 298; 299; 298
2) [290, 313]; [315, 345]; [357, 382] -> -4.11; 266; 277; 271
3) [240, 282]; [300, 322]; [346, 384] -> -4.25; 280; 279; 279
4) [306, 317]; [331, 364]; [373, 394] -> 2.73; 357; 271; 314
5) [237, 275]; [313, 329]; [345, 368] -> -2.11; 302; 285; 291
